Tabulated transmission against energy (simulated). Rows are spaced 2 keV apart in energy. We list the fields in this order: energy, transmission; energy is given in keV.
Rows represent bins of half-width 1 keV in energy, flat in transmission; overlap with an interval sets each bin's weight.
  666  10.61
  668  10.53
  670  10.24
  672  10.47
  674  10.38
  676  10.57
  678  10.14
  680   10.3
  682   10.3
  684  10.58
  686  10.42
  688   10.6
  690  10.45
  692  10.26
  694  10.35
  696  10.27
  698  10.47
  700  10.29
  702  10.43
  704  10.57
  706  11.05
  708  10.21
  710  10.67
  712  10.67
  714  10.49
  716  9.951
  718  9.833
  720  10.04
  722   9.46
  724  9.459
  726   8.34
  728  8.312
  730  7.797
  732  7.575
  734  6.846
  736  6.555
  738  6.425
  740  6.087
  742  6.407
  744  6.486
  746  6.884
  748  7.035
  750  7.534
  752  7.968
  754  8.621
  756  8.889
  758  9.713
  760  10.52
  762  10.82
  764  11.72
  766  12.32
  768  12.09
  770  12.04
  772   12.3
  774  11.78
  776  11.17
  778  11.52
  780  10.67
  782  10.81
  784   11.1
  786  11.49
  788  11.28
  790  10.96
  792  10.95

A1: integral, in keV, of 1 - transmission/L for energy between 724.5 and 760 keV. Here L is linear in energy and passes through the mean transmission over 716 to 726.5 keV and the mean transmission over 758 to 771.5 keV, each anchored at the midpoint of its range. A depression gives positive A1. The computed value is 9.7 keV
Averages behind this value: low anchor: 9.53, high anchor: 11.5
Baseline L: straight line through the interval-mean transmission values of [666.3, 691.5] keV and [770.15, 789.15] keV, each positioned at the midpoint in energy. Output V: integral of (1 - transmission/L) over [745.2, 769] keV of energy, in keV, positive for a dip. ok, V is 3.5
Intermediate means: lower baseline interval 10.4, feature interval 9.53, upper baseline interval 11.4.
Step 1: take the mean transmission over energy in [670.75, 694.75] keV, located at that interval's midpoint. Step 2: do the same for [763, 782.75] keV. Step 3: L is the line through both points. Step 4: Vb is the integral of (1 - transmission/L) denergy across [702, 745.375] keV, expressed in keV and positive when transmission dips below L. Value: 8.7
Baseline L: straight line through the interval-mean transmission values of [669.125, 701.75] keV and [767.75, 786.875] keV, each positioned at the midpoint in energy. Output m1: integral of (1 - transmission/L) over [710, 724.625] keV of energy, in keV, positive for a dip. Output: 1.0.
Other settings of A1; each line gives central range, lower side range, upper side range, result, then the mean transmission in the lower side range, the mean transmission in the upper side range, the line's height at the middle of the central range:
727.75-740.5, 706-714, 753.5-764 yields 4.0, 10.6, 9.96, 10.3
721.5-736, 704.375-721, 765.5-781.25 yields 3.5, 10.4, 11.7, 10.7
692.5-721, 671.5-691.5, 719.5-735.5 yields -3.4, 10.4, 8.37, 9.29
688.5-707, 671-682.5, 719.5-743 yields -2.2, 10.4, 7.73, 9.35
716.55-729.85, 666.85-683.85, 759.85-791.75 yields 2.1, 10.4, 11.4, 10.9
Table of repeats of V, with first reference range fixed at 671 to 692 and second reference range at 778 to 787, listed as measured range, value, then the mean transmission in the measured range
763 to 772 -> -0.90 keV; 12.1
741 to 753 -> 4.20 keV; 7.05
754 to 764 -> 0.82 keV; 10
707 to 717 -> 0.20 keV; 10.4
